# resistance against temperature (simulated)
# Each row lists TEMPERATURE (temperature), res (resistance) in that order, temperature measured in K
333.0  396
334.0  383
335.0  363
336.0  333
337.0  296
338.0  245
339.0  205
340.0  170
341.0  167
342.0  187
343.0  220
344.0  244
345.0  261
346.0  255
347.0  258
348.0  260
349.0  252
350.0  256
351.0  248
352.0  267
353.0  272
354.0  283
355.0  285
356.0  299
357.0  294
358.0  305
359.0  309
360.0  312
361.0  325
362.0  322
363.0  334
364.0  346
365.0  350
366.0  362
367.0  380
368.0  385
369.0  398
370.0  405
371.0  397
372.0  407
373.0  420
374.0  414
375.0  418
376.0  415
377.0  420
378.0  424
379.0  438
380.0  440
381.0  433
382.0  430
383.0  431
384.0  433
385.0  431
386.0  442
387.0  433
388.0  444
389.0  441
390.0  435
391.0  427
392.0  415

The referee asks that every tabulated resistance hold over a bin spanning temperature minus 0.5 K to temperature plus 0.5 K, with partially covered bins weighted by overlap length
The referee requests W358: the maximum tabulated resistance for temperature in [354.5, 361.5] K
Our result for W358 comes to 325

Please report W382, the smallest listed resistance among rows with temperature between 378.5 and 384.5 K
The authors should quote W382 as 430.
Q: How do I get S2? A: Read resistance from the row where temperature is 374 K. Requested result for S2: 414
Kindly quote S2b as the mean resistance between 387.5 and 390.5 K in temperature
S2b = 440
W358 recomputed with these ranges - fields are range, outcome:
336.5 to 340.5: 296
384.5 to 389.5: 444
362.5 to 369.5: 398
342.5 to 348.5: 261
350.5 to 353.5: 272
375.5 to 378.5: 424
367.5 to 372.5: 407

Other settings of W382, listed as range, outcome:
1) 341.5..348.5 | 187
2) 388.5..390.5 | 435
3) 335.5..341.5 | 167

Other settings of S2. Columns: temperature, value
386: 442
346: 255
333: 396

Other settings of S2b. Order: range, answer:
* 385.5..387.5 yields 438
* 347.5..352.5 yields 257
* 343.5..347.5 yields 254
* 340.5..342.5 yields 177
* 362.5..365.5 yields 343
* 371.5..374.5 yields 414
